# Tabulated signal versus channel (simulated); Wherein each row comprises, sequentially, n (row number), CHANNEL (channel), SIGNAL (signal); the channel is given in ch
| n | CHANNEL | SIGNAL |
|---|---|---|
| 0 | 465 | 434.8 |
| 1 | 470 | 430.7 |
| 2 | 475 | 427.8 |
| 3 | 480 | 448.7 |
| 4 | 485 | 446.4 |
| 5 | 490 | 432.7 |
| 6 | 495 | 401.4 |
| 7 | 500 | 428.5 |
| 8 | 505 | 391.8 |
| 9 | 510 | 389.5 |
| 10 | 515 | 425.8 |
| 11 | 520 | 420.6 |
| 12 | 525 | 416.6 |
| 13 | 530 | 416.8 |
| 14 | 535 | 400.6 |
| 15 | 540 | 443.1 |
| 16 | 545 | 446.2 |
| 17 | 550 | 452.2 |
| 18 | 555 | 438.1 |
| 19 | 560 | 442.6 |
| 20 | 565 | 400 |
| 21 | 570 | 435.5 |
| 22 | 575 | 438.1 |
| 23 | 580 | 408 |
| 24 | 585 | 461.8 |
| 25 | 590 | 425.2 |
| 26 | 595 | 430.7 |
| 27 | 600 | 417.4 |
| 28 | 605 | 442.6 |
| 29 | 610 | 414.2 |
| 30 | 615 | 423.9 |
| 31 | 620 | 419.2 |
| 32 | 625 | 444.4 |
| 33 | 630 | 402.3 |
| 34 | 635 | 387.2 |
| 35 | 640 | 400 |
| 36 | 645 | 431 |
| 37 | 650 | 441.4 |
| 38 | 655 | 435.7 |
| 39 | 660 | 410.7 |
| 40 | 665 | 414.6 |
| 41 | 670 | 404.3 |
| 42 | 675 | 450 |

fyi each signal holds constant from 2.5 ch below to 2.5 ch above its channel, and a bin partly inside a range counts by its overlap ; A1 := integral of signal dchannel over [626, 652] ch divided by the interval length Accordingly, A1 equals 414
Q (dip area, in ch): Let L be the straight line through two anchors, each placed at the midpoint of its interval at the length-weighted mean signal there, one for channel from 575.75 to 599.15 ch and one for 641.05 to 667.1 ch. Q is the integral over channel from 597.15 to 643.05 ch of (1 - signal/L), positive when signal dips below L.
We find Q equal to 1.2 ch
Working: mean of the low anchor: 431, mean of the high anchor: 425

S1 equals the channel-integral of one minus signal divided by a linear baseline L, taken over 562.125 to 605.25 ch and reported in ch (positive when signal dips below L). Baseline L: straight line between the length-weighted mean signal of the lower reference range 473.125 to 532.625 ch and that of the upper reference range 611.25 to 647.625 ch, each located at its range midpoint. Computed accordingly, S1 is -1.1 ch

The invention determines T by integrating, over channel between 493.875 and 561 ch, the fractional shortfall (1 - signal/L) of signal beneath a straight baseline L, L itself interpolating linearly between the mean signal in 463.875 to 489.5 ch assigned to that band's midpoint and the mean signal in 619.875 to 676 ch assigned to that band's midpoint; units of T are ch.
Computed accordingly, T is 1.5 ch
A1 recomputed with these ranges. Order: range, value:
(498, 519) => 409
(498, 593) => 425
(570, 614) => 430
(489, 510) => 409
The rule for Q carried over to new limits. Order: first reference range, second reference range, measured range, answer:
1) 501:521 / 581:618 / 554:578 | -0.49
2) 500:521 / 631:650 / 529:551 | -1.21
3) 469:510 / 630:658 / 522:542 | 0.15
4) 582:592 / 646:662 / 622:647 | 1.21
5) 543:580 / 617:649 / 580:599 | -0.29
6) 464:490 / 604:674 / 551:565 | -0.19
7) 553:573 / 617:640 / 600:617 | -0.34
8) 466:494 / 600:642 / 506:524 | 0.84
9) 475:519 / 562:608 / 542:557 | -0.71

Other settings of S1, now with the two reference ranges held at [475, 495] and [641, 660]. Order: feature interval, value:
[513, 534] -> 0.8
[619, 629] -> 0.0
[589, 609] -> 0.2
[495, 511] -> 1.1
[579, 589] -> -0.1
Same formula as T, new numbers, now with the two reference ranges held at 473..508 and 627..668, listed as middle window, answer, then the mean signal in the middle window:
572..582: -0.1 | 424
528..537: 0.3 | 409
